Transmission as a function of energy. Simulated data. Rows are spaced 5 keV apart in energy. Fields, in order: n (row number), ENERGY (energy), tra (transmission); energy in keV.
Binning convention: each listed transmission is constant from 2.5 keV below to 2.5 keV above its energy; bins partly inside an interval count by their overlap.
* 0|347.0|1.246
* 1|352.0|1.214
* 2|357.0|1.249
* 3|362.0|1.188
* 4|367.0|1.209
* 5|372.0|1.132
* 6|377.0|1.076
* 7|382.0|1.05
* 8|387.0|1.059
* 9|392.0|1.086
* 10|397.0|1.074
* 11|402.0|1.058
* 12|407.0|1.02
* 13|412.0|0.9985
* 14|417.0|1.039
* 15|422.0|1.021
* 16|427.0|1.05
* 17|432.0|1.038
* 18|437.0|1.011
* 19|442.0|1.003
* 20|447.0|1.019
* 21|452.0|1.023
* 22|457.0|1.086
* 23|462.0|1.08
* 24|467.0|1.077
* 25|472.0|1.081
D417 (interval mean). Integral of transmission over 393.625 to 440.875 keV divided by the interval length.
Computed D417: 1.03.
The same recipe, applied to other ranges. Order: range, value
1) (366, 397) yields 1.09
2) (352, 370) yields 1.21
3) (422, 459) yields 1.03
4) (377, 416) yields 1.05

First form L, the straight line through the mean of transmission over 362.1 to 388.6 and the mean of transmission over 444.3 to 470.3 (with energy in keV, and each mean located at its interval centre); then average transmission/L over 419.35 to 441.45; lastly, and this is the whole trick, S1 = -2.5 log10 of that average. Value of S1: 0.050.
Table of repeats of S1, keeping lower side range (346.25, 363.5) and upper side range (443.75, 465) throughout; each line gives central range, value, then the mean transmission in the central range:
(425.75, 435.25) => 0.05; 1.04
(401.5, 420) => 0.10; 1.03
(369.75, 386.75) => 0.10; 1.08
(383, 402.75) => 0.09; 1.07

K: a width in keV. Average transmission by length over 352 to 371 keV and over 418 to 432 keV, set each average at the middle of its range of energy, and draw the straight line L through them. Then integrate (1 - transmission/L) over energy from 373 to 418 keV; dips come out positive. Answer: 2.5 keV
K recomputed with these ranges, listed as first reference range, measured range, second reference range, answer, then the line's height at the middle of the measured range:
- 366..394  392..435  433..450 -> 0.47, 1.05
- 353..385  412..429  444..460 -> 0.84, 1.08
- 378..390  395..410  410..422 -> -0.17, 1.04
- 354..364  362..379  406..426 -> 0.47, 1.18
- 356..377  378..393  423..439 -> 0.92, 1.13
